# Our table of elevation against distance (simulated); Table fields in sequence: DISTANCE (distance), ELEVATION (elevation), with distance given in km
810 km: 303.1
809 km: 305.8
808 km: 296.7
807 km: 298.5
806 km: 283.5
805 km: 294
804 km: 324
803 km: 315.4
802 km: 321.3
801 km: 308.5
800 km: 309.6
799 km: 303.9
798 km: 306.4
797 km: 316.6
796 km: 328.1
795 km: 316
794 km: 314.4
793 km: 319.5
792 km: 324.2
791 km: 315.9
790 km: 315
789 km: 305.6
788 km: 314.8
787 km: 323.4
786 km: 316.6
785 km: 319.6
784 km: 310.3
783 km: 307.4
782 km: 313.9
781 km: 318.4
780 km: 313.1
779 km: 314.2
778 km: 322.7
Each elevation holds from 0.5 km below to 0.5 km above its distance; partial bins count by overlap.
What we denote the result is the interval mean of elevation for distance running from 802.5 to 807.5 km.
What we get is 303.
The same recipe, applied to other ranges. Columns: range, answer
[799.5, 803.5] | 314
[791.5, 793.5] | 322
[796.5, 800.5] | 309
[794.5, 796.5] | 322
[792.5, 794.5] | 317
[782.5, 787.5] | 315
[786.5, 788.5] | 319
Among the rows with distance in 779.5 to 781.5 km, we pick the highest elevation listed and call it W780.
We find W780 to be 318.4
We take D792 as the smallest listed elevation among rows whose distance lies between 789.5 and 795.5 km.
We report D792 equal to 314.4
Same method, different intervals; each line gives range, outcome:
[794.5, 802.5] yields 303.9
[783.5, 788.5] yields 310.3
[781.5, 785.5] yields 307.4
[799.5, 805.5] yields 294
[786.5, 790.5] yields 305.6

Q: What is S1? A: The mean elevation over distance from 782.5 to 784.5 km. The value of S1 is 309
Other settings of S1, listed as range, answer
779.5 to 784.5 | 313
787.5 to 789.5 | 310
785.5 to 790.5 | 315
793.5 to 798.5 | 316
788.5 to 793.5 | 316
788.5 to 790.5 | 310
